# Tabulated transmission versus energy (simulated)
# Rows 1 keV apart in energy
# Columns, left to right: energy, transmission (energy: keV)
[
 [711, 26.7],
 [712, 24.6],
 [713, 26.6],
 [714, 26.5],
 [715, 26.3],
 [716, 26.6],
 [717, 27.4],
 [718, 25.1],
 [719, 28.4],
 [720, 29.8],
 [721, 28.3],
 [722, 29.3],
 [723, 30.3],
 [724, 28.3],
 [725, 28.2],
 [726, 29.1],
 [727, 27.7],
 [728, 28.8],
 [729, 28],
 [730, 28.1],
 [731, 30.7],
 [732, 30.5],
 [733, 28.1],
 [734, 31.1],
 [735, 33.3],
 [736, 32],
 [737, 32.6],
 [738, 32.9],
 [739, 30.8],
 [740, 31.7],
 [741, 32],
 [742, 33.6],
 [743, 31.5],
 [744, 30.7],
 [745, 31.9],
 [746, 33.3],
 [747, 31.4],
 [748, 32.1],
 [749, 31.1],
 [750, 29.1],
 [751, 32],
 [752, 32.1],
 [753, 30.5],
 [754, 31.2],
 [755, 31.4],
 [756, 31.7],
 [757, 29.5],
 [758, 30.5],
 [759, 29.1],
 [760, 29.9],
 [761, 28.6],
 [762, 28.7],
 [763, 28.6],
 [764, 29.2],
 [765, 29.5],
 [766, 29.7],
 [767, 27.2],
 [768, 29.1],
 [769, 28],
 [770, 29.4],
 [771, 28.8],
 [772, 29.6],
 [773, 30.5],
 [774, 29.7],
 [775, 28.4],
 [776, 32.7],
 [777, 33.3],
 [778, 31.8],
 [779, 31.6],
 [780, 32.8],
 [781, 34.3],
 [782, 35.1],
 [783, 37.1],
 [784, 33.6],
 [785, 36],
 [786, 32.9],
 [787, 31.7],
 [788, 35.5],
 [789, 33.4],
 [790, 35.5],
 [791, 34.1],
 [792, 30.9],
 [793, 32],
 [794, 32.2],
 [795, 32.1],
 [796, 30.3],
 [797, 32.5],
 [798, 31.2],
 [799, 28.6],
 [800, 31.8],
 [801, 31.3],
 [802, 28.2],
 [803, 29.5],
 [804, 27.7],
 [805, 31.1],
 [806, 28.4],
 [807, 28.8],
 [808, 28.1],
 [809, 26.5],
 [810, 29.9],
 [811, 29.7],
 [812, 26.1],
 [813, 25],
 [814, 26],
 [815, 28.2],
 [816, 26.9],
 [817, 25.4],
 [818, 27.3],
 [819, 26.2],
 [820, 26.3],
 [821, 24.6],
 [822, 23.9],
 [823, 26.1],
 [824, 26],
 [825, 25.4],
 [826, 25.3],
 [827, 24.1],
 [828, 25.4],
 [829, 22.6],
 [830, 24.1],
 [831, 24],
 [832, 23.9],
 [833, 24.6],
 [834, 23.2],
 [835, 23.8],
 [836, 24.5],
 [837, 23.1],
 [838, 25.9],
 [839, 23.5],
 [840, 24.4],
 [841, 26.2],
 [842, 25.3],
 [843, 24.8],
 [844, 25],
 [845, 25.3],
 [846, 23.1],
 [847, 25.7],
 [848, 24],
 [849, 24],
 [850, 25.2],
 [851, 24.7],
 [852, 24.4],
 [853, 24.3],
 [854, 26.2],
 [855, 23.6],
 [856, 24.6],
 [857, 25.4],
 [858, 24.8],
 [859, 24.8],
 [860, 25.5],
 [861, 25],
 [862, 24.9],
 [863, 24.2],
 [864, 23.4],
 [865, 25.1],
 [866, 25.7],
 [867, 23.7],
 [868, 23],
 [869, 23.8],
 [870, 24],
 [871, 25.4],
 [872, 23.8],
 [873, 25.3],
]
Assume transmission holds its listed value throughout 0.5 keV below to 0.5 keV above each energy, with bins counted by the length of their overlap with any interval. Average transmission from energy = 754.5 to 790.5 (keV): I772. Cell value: 31.2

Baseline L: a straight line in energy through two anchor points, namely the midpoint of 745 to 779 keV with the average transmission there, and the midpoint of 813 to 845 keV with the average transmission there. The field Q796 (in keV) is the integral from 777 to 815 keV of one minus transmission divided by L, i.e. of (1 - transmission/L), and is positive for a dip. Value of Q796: -4.8 keV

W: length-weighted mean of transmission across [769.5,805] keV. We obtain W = 31.9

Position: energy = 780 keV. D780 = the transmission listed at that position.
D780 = 32.8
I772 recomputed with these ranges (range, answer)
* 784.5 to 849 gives 27.6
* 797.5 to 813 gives 29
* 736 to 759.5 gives 31.4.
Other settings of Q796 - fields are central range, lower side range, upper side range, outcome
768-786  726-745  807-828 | -2.1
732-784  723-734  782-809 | -1.5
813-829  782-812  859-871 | 1.8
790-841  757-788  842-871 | 0.9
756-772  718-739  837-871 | -0.5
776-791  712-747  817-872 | -3.6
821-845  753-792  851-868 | 1.9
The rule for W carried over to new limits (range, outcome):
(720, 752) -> 30.6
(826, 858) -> 24.5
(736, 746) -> 32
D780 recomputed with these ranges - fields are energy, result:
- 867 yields 23.7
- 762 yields 28.7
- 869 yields 23.8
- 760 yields 29.9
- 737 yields 32.6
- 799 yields 28.6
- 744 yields 30.7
